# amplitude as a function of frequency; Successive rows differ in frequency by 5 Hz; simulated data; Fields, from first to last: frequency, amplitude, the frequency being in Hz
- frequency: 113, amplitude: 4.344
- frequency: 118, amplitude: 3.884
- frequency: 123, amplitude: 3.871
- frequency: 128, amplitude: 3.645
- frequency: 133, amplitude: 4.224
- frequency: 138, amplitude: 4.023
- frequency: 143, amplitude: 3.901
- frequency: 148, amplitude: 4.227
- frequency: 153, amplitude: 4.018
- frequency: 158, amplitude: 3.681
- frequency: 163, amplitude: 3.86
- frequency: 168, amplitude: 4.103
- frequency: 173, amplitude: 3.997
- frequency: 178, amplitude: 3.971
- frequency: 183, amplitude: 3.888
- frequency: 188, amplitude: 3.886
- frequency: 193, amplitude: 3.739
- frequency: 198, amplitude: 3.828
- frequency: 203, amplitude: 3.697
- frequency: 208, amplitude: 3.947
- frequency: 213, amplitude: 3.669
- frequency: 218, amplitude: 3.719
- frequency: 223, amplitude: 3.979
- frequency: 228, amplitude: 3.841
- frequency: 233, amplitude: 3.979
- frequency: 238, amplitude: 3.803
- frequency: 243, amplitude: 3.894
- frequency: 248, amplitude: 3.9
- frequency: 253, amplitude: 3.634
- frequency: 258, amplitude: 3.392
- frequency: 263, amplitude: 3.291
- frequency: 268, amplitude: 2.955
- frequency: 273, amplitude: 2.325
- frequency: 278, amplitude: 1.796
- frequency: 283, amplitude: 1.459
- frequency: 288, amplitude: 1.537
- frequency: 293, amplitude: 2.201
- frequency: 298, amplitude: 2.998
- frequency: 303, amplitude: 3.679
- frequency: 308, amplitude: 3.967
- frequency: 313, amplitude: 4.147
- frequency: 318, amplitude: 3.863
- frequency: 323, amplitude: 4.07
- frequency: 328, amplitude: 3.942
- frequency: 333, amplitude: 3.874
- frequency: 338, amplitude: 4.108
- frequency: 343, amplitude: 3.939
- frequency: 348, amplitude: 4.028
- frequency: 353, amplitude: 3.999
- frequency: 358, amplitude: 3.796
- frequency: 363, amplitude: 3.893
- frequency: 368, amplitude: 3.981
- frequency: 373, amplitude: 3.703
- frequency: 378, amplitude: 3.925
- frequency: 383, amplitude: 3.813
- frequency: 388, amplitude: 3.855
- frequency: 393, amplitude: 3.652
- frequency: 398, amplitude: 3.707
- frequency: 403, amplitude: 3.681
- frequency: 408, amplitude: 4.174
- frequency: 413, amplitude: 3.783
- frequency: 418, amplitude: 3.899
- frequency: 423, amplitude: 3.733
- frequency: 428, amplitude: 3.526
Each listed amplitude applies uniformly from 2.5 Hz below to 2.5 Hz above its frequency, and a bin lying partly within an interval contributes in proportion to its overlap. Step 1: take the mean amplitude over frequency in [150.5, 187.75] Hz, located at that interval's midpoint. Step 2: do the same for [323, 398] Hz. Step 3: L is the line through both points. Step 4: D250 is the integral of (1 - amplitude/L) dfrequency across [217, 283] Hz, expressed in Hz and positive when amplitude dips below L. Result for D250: 9.6 Hz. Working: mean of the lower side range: 3.93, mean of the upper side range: 3.89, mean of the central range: 3.34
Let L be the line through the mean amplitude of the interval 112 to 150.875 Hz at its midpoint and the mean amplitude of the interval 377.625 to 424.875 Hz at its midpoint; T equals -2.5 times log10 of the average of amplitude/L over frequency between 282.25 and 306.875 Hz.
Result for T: 0.47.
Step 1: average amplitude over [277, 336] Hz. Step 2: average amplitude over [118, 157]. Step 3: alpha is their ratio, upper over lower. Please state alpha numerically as 0.80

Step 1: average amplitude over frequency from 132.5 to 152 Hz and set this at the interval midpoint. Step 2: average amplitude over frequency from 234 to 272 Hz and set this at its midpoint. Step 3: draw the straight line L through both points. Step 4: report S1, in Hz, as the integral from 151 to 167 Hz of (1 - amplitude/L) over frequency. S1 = 0.5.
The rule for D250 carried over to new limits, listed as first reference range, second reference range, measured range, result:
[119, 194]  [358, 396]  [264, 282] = 7.0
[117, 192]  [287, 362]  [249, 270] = 2.2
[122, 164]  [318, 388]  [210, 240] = 0.8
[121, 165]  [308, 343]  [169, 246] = 1.9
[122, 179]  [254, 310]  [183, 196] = -0.9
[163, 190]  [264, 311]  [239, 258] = -4.2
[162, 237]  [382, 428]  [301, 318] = -0.4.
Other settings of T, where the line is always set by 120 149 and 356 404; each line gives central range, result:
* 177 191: 0.01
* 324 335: -0.03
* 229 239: 0.00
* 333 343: -0.05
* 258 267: 0.19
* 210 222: 0.05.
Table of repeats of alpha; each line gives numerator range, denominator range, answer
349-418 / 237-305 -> 1.33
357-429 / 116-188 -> 0.97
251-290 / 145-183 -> 0.64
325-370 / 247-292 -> 1.50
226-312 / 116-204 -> 0.79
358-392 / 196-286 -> 1.14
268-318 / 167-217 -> 0.71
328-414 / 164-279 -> 1.06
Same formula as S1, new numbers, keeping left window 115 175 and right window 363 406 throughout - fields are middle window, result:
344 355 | -0.5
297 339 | -0.3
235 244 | 0.1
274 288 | 7.9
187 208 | 0.7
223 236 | -0.1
